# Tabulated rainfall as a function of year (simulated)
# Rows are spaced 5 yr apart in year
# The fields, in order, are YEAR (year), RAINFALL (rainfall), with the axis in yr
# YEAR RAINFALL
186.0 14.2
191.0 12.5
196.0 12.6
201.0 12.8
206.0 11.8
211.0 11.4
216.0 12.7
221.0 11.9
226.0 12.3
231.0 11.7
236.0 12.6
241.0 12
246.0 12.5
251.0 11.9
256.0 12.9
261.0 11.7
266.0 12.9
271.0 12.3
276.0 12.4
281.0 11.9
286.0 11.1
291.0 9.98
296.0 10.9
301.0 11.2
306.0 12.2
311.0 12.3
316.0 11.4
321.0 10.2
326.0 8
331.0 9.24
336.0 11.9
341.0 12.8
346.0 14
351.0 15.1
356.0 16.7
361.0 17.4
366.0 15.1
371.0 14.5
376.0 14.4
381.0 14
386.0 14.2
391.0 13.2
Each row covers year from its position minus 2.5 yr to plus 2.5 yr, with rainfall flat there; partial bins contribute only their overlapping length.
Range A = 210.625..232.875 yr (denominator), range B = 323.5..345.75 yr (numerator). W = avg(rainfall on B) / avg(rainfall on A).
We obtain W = 0.90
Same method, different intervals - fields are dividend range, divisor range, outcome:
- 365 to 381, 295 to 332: 1.35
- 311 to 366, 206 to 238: 1.06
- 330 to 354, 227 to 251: 1.06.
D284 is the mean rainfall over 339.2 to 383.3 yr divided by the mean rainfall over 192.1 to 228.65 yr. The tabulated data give 1.22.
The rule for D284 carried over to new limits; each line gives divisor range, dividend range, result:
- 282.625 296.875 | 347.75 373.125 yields 1.47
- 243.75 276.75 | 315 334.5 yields 0.78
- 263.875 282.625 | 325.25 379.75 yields 1.11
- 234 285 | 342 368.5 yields 1.26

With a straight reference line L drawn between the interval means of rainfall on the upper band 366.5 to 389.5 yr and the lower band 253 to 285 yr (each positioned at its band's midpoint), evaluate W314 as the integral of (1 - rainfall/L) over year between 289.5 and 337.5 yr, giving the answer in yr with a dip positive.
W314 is 8.7 yr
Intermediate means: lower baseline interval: 12.3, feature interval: 10.7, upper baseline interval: 14.3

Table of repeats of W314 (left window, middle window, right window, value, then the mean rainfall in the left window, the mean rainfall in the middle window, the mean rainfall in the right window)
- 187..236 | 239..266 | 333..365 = 1.45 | 12.3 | 12.3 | 14.6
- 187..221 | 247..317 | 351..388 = 9.52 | 12.4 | 11.8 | 15.2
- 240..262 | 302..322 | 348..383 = 3.28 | 12.2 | 11.6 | 15.3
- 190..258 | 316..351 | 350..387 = 7.67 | 12.2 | 11.3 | 15.2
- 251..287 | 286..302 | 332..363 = 2.70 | 12.2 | 10.7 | 14.3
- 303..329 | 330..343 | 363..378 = 0.86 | 10.8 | 11.5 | 14.8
